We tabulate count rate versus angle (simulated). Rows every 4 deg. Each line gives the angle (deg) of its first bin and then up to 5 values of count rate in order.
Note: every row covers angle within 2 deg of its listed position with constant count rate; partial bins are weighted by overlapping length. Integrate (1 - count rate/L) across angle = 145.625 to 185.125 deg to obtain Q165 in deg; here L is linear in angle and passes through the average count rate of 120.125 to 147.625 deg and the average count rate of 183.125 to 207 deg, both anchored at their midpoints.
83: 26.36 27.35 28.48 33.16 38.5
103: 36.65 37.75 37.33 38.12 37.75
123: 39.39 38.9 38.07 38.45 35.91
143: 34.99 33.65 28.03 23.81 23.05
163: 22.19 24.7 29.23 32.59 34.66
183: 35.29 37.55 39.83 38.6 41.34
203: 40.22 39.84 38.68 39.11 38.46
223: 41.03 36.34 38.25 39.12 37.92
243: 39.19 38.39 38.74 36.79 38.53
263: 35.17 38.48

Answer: 9.92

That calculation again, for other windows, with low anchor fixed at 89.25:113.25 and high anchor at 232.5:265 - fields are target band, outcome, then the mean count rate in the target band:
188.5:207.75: -1.5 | 39.9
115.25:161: 2.6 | 34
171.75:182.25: 1.0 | 33.3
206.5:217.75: -0.5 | 39.1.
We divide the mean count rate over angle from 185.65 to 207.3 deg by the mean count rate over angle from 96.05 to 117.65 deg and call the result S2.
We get 1.1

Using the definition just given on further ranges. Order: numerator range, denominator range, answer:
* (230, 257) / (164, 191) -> 1.18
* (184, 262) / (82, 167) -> 1.17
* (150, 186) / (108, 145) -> 0.76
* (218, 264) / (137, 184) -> 1.29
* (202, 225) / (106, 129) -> 1.03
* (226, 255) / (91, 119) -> 1.05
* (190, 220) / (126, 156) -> 1.16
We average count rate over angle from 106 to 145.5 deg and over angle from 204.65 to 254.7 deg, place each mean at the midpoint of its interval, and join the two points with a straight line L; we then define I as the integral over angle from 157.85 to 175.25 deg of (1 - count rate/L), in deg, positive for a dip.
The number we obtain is 5.6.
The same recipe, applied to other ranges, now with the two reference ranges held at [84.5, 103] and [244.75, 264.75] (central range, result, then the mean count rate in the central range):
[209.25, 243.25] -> -1.9 deg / 38.7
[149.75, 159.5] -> 2.6 deg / 25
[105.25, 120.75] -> -2.3 deg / 37.7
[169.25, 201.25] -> -0.8 deg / 36.2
